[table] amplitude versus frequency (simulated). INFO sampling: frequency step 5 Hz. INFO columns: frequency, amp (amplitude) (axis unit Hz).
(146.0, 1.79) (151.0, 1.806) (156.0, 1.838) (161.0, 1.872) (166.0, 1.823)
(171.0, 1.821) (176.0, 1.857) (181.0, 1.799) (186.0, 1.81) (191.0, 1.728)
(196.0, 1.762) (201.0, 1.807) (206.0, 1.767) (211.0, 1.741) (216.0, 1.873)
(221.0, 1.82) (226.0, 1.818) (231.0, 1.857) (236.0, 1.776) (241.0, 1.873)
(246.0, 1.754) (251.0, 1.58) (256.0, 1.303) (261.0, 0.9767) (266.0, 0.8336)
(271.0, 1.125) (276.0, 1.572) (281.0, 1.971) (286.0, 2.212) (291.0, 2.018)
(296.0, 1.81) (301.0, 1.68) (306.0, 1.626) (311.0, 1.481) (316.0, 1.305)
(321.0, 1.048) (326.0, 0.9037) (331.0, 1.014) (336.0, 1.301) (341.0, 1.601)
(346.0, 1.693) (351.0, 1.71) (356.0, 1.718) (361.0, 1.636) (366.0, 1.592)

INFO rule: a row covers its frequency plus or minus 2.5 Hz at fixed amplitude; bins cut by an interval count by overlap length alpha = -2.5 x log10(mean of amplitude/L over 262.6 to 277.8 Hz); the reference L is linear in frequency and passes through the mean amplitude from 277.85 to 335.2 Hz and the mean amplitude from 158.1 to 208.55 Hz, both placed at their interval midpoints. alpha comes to 0.37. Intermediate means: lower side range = 1.8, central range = 1.15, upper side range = 1.54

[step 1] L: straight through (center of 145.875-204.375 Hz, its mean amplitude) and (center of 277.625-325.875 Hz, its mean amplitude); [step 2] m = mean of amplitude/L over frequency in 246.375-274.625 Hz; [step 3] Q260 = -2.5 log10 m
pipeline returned 0.36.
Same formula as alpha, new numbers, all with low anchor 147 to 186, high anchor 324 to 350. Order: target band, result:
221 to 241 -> -0.12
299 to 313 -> -0.12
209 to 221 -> -0.08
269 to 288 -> -0.15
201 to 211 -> -0.04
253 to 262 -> 0.30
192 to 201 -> -0.02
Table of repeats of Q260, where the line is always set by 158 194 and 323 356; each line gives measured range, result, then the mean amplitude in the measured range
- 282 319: -0.16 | 1.73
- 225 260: -0.02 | 1.67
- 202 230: -0.06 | 1.81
